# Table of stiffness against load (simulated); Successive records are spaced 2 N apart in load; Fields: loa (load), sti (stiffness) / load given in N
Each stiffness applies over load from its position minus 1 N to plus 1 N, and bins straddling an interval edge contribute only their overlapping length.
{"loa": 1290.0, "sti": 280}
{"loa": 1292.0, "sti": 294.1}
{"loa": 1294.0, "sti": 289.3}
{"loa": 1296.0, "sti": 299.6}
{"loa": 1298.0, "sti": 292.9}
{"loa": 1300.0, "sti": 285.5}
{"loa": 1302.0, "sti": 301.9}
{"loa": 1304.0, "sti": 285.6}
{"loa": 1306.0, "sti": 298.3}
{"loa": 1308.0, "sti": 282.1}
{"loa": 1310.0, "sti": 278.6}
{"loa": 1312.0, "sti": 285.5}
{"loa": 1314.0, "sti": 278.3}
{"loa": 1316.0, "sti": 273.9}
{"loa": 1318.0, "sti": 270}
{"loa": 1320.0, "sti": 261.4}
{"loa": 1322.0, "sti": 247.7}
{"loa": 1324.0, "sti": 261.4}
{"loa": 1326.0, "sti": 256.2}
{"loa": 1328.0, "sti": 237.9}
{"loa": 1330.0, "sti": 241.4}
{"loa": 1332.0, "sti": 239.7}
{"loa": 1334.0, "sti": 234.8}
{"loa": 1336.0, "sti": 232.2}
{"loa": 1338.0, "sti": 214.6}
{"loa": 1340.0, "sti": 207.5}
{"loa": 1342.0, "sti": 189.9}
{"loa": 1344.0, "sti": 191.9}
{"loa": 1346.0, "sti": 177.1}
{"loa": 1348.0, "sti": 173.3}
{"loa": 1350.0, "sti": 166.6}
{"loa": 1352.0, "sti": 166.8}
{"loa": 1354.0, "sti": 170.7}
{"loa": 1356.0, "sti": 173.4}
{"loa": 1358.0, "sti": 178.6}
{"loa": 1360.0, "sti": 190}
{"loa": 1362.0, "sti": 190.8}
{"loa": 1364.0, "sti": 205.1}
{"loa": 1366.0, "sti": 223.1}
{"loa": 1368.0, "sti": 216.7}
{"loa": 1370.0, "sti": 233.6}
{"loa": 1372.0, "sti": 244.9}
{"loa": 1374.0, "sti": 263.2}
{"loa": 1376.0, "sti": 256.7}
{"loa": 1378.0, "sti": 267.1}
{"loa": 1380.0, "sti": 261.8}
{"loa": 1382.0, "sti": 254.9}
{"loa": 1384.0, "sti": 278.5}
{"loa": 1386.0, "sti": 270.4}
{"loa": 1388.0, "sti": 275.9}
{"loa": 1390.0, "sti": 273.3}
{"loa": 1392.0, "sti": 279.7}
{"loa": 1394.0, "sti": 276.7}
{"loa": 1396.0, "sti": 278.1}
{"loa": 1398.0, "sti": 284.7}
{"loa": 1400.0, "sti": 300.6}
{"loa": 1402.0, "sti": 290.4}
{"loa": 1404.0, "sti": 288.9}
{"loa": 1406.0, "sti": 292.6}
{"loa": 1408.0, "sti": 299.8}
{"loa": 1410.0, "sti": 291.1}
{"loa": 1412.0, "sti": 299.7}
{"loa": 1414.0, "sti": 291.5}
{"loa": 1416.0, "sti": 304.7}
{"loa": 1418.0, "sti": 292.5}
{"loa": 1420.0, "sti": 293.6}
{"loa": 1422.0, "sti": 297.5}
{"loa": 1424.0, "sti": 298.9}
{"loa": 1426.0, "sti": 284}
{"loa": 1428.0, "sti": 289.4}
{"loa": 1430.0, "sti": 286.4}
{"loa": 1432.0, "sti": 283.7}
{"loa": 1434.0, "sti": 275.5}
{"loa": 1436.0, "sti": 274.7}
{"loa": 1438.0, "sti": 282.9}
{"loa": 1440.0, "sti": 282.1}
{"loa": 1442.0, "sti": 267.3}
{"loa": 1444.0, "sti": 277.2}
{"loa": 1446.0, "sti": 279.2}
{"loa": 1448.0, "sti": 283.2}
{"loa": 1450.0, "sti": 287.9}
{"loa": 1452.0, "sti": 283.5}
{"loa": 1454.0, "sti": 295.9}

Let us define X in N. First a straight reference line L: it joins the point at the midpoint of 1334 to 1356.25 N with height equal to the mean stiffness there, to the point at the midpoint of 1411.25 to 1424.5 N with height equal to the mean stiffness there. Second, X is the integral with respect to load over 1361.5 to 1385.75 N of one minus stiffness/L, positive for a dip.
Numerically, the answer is -1.12 N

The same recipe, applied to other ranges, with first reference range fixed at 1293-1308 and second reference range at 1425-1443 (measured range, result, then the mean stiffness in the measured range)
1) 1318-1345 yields 5.3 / 233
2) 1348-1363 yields 5.8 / 176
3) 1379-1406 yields 0.6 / 279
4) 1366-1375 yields 1.5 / 238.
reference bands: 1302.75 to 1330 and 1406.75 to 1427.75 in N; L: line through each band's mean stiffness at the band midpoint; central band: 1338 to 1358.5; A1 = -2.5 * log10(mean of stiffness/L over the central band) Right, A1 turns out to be 0.46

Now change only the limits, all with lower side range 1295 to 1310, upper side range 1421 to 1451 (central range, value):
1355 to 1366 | 0.45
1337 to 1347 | 0.42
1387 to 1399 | 0.03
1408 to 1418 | -0.04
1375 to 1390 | 0.08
